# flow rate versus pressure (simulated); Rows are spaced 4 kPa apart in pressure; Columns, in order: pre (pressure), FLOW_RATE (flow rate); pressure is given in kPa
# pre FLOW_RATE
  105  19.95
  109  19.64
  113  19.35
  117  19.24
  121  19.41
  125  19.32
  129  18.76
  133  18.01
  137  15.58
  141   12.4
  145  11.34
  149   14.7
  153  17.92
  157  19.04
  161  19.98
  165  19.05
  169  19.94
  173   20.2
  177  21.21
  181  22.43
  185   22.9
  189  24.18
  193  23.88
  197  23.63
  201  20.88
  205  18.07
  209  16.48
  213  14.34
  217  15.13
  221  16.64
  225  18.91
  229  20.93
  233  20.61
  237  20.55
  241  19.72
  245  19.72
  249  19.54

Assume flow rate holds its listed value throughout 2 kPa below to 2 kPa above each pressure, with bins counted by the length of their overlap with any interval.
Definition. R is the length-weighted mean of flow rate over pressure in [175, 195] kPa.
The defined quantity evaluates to 22.9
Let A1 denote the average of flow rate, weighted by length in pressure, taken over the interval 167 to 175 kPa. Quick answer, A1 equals 20.1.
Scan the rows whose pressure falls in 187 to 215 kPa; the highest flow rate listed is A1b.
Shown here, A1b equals 24.18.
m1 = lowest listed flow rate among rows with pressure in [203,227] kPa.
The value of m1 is 14.34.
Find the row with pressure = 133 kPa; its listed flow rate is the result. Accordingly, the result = 18.01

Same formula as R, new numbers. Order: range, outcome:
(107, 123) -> 19.4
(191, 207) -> 21.6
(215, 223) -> 15.9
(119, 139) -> 18.2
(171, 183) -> 21.3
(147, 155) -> 16.3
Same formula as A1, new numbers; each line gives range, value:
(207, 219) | 15.3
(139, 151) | 12.8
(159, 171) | 19.7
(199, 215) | 17.4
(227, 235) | 20.8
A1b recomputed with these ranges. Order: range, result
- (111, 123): 19.41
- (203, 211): 18.07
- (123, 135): 19.32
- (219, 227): 18.91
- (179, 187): 22.9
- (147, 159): 19.04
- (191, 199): 23.88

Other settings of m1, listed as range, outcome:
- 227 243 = 19.72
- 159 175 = 19.05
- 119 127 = 19.32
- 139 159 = 11.34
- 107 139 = 15.58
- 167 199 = 19.94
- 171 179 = 20.2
